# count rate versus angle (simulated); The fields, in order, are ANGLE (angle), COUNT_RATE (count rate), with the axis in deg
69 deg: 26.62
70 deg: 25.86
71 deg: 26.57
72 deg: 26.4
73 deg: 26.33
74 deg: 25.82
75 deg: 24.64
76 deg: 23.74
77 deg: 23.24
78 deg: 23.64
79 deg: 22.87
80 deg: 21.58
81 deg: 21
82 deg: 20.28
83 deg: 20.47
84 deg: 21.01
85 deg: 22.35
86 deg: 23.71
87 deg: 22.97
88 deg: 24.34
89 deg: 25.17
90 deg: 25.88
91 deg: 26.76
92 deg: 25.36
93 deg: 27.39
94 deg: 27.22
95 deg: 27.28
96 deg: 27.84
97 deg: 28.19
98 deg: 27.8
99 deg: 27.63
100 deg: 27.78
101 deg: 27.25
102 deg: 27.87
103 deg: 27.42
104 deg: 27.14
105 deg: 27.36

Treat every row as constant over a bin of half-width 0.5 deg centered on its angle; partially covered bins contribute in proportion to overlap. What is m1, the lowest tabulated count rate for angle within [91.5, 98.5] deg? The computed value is 25.36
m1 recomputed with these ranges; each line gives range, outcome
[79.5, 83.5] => 20.28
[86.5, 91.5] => 22.97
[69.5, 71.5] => 25.86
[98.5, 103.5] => 27.25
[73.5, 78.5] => 23.24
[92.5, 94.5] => 27.22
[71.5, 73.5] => 26.33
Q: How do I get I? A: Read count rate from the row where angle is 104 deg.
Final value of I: 27.14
